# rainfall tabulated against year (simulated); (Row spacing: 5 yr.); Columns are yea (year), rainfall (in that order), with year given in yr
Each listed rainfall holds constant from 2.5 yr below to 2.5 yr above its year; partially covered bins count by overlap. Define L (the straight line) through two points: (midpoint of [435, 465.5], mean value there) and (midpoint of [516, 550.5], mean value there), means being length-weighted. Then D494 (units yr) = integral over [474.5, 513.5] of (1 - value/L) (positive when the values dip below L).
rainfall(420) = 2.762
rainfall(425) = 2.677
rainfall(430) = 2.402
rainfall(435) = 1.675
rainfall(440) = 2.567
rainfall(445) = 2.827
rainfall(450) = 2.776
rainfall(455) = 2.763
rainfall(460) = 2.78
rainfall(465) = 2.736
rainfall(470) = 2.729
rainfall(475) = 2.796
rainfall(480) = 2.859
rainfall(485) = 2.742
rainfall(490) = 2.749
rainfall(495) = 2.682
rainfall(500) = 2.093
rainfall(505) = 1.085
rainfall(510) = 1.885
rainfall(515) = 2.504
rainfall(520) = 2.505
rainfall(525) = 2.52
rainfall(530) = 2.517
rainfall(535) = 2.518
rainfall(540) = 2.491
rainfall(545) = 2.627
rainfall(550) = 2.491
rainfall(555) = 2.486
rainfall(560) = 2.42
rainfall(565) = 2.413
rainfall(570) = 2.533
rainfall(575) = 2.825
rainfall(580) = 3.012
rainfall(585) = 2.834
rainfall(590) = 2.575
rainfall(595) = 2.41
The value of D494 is 3.7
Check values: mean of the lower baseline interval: 2.65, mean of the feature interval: 2.34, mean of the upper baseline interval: 2.53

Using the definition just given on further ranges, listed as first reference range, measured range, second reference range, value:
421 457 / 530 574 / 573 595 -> 3.31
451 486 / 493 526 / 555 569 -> 5.86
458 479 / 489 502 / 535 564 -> 0.89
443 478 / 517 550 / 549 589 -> 1.85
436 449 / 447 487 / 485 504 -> -4.18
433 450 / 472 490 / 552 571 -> -2.54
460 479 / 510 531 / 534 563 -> 1.28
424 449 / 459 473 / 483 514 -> -2.51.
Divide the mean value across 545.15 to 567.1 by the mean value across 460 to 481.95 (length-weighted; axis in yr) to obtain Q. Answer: 0.89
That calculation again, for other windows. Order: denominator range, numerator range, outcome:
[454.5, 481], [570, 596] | 0.98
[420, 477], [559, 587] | 1.03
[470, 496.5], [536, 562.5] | 0.91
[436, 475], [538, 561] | 0.93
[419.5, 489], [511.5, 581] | 0.96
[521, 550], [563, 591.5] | 1.07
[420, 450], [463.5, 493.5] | 1.11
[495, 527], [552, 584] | 1.23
